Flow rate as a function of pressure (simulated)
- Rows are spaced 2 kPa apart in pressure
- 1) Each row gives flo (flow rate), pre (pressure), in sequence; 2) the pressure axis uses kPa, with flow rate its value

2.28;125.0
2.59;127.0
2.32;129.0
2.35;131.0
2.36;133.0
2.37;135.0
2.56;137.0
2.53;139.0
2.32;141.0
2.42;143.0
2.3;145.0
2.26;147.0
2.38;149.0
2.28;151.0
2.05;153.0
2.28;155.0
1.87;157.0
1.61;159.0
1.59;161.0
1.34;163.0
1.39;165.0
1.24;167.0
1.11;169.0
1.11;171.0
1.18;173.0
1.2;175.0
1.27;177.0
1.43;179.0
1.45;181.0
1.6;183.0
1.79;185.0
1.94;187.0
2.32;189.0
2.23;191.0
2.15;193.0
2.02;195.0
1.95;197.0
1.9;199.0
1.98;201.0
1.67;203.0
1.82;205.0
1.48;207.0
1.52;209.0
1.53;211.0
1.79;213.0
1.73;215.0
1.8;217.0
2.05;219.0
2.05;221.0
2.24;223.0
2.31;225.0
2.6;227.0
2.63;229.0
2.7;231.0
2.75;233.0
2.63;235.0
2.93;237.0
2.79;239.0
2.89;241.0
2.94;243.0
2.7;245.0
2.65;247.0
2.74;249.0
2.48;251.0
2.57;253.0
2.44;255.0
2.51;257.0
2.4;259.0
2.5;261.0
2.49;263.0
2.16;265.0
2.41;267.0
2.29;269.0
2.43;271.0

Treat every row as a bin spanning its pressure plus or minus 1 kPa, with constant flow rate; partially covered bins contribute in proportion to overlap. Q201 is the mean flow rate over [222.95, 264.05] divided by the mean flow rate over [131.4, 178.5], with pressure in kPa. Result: 1.40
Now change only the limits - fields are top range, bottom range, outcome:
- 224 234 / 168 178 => 2.21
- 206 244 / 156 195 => 1.44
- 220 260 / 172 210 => 1.50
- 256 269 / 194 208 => 1.31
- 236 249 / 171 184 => 2.10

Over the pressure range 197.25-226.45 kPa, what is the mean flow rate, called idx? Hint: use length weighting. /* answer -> 1.86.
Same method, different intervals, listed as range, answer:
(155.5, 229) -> 1.75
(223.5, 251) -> 2.7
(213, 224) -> 1.96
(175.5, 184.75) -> 1.45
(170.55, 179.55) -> 1.24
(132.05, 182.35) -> 1.83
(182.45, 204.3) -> 1.96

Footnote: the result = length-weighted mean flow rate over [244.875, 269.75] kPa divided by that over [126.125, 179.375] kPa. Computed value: 1.29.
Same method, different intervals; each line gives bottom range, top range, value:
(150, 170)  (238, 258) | 1.59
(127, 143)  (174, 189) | 0.65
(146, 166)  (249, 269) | 1.28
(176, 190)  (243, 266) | 1.50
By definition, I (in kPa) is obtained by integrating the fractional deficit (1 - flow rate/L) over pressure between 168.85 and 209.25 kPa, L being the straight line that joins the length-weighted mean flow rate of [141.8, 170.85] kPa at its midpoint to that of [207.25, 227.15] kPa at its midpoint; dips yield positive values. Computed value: 4.3 kPa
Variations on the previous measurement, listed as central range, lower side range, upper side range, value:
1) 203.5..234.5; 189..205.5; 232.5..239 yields 4.88 kPa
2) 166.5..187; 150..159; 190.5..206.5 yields 6.45 kPa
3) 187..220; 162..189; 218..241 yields 1.50 kPa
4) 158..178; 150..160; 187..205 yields 7.06 kPa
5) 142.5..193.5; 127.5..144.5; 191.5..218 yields 9.01 kPa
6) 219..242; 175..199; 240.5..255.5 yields -1.28 kPa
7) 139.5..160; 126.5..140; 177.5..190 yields 0.23 kPa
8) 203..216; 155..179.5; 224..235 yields 3.32 kPa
